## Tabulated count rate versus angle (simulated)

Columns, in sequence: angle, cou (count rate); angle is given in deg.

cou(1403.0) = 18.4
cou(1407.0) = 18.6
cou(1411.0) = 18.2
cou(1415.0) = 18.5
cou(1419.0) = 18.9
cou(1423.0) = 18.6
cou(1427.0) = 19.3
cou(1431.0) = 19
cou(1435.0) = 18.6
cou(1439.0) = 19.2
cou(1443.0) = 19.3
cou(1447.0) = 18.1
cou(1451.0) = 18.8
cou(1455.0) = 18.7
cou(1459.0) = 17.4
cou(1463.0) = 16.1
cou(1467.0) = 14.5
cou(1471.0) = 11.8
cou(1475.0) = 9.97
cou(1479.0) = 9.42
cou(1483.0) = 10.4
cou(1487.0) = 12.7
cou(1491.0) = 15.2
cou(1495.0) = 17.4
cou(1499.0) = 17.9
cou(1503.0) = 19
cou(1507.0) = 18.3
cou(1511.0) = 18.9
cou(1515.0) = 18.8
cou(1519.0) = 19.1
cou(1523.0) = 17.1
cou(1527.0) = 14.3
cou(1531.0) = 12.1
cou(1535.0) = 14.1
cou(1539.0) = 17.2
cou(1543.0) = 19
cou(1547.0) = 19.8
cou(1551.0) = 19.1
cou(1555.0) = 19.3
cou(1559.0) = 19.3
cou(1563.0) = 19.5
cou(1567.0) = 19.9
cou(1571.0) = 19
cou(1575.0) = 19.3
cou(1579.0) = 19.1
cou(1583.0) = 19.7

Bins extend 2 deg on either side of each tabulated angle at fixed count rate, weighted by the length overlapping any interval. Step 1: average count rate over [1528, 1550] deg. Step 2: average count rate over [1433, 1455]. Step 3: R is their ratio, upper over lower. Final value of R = 0.9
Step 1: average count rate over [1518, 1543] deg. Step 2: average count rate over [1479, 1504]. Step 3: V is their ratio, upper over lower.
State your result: 1.1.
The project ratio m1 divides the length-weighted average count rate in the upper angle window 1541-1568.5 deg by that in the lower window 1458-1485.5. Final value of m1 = 1.5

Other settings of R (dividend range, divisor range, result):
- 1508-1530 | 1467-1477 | 1.50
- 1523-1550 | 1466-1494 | 1.34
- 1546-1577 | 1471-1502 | 1.45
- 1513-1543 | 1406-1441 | 0.87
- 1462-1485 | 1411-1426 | 0.64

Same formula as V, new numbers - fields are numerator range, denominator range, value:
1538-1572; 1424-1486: 1.20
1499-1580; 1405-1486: 1.09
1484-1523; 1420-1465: 0.94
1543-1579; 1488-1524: 1.08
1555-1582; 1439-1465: 1.07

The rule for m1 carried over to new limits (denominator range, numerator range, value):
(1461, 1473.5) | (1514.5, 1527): 1.26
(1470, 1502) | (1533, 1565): 1.38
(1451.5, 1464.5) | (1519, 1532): 0.87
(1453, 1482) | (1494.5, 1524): 1.33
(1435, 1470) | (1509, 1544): 0.94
